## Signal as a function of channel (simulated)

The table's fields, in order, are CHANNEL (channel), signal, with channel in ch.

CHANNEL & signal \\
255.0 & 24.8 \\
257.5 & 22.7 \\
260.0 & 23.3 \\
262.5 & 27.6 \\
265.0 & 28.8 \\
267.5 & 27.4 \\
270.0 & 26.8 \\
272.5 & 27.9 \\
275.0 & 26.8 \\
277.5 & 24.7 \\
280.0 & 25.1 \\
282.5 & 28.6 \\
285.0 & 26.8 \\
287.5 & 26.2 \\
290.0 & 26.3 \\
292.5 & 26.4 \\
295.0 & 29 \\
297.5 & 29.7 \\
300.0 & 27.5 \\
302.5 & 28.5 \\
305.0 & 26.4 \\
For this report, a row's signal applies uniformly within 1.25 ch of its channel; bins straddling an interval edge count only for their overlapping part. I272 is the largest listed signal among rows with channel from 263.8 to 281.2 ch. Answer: 28.8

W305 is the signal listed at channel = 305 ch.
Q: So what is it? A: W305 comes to 26.4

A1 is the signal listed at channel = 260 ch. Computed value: 23.3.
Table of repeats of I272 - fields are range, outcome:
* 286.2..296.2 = 29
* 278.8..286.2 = 28.6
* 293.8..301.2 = 29.7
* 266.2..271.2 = 27.4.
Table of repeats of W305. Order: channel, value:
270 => 26.8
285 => 26.8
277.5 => 24.7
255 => 24.8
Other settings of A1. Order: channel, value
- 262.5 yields 27.6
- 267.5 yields 27.4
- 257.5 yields 22.7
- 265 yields 28.8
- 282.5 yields 28.6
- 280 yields 25.1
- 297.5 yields 29.7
